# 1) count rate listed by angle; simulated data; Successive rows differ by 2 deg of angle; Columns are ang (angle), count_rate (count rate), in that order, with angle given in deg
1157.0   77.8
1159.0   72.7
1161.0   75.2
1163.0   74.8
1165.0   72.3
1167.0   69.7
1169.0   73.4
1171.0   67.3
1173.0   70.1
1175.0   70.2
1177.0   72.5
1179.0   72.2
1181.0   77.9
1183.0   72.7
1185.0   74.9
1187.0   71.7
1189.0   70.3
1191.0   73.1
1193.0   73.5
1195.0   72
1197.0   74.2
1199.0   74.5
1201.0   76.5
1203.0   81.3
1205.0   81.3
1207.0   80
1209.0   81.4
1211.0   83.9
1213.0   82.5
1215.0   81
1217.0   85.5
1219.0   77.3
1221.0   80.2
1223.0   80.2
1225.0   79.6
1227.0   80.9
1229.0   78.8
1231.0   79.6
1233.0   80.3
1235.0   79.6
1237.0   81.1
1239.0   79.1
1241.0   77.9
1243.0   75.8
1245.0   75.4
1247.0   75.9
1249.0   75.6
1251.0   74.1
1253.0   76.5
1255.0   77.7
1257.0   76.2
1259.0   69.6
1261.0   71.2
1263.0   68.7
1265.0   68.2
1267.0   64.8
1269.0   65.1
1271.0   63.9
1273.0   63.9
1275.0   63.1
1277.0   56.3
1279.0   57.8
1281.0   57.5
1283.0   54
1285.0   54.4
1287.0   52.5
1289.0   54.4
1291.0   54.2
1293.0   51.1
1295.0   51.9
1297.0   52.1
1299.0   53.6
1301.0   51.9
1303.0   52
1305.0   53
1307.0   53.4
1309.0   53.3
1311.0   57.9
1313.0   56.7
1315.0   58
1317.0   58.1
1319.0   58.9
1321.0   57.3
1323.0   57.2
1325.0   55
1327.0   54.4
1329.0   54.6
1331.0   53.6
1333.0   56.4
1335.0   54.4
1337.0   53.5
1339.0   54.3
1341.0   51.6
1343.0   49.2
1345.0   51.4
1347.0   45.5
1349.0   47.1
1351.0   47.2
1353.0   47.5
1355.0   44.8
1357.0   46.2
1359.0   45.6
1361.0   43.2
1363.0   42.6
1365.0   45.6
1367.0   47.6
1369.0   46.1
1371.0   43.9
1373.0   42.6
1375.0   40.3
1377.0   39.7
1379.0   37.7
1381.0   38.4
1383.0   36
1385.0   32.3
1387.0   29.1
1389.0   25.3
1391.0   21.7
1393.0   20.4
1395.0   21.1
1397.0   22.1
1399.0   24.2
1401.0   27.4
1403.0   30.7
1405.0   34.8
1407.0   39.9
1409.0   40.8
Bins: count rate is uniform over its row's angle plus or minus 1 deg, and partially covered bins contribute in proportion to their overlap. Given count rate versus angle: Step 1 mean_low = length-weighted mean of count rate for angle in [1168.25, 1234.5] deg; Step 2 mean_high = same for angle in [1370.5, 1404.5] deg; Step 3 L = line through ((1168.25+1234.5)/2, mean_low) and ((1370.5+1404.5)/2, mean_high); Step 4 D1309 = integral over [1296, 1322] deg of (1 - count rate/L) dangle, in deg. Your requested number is -2.50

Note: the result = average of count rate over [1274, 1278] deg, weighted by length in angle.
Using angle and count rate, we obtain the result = 59.7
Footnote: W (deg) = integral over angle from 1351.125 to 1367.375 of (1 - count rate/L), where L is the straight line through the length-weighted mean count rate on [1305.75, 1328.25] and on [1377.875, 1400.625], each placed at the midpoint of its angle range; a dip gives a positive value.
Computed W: -2.3 deg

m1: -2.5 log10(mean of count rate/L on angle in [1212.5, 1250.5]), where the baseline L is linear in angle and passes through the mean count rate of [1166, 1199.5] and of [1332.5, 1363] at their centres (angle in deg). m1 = -0.21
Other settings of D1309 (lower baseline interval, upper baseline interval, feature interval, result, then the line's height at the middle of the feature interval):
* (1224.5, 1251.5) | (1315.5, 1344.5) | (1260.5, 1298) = 4.9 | 67.7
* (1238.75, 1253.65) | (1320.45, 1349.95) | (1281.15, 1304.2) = 3.9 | 64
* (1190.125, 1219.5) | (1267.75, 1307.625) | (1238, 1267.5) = -3.8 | 65.5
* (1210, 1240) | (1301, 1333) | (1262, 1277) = 0.8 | 68.5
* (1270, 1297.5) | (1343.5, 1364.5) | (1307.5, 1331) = -2.4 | 51.2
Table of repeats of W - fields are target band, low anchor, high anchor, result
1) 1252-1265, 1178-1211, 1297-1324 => -1.70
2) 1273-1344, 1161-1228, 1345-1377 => -0.38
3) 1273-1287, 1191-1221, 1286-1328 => 0.87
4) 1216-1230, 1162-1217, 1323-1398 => -2.33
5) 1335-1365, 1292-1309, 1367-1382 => -1.79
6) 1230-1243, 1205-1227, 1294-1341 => -0.60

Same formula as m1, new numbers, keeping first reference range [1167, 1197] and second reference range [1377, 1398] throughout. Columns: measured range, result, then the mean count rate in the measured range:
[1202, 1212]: -0.214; 81.6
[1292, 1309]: -0.113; 52.4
